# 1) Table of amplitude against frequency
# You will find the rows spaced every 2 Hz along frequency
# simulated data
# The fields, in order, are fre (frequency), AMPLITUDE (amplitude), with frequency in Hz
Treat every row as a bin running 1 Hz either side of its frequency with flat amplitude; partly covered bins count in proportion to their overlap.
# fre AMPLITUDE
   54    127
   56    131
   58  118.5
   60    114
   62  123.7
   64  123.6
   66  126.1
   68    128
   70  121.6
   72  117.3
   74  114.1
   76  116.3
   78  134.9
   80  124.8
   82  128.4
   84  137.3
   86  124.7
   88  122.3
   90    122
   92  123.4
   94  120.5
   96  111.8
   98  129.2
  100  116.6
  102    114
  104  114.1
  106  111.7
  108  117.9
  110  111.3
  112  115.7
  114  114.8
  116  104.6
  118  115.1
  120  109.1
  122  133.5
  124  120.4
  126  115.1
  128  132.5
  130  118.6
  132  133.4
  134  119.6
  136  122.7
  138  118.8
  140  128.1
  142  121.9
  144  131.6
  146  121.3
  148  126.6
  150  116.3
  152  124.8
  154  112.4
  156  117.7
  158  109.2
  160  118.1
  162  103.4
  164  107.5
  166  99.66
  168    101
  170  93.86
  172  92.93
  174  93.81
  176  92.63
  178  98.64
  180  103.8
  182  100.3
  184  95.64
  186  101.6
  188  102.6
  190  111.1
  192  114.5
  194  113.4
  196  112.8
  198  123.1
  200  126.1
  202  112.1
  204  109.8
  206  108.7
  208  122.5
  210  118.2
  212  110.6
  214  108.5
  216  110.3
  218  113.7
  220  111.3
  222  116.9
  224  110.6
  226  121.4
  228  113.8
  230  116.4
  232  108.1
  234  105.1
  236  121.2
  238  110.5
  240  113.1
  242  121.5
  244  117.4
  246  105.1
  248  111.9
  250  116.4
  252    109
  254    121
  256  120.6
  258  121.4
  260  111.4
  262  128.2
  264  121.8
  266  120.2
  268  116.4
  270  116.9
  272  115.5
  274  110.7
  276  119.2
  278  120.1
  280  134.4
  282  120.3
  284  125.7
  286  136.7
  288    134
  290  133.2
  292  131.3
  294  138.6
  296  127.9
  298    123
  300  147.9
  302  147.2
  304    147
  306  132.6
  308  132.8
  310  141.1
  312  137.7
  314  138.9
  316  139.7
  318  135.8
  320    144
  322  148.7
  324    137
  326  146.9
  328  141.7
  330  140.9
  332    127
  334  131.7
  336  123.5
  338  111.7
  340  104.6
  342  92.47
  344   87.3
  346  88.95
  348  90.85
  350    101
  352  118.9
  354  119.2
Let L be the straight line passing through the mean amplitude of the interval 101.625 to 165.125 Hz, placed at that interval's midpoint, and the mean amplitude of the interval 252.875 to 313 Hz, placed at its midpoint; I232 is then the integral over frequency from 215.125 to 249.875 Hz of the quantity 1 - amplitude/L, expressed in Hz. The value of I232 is 3.1 Hz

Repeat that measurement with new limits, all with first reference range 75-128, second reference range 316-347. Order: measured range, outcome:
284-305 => -2.1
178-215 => 3.4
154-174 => 2.7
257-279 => 0.9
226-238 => 0.9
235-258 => 1.4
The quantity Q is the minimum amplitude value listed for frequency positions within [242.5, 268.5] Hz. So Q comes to 105.1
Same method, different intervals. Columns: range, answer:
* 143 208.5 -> 92.63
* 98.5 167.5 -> 99.66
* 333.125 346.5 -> 87.3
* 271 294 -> 110.7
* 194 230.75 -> 108.5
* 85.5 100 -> 111.8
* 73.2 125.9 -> 104.6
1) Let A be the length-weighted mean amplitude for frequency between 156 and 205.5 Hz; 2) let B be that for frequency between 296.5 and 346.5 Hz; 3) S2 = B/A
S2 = 1.23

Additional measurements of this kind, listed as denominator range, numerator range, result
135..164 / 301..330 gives 1.18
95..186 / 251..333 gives 1.15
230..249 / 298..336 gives 1.23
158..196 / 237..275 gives 1.13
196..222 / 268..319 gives 1.15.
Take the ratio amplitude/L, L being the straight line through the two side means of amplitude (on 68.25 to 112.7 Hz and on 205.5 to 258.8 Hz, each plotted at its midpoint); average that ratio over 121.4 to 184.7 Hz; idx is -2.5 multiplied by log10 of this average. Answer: 0.04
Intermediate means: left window 121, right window 114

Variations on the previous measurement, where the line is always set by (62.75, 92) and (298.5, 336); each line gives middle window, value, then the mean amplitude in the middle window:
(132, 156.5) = 0.053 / 122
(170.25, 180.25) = 0.337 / 95.6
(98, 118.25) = 0.108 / 114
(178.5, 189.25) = 0.283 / 101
